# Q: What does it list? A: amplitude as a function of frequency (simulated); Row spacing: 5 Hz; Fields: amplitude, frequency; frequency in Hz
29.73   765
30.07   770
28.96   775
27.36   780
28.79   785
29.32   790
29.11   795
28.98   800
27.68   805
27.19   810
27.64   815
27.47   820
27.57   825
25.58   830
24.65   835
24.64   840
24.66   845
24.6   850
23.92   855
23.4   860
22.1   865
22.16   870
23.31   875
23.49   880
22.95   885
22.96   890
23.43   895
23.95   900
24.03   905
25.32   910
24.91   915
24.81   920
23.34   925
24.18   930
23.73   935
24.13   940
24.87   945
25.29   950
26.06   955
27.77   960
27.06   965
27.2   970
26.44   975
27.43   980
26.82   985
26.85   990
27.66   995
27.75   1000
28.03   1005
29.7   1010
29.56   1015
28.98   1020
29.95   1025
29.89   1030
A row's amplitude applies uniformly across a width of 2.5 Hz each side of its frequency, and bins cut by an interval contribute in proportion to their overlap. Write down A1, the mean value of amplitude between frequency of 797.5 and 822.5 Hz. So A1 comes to 27.8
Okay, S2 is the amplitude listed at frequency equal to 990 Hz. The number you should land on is 26.85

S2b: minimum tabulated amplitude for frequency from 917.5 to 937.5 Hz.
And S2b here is 23.34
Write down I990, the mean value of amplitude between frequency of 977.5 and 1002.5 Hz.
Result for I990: 27.3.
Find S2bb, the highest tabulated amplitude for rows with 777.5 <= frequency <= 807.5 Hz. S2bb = 29.32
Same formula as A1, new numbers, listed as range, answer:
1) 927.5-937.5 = 24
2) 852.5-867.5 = 23.1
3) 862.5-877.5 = 22.5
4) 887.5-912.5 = 23.9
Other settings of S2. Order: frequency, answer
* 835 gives 24.65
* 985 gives 26.82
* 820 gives 27.47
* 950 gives 25.29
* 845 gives 24.66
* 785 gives 28.79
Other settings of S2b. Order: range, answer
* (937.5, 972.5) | 24.13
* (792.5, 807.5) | 27.68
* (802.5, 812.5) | 27.19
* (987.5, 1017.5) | 26.85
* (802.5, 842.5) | 24.64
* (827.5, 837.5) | 24.65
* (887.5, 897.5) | 22.96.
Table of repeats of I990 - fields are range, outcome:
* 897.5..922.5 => 24.6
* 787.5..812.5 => 28.5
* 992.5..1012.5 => 28.3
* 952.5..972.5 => 27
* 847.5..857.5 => 24.3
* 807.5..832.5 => 27.1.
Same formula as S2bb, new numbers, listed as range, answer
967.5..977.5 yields 27.2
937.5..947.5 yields 24.87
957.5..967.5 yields 27.77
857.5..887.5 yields 23.49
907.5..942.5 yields 25.32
